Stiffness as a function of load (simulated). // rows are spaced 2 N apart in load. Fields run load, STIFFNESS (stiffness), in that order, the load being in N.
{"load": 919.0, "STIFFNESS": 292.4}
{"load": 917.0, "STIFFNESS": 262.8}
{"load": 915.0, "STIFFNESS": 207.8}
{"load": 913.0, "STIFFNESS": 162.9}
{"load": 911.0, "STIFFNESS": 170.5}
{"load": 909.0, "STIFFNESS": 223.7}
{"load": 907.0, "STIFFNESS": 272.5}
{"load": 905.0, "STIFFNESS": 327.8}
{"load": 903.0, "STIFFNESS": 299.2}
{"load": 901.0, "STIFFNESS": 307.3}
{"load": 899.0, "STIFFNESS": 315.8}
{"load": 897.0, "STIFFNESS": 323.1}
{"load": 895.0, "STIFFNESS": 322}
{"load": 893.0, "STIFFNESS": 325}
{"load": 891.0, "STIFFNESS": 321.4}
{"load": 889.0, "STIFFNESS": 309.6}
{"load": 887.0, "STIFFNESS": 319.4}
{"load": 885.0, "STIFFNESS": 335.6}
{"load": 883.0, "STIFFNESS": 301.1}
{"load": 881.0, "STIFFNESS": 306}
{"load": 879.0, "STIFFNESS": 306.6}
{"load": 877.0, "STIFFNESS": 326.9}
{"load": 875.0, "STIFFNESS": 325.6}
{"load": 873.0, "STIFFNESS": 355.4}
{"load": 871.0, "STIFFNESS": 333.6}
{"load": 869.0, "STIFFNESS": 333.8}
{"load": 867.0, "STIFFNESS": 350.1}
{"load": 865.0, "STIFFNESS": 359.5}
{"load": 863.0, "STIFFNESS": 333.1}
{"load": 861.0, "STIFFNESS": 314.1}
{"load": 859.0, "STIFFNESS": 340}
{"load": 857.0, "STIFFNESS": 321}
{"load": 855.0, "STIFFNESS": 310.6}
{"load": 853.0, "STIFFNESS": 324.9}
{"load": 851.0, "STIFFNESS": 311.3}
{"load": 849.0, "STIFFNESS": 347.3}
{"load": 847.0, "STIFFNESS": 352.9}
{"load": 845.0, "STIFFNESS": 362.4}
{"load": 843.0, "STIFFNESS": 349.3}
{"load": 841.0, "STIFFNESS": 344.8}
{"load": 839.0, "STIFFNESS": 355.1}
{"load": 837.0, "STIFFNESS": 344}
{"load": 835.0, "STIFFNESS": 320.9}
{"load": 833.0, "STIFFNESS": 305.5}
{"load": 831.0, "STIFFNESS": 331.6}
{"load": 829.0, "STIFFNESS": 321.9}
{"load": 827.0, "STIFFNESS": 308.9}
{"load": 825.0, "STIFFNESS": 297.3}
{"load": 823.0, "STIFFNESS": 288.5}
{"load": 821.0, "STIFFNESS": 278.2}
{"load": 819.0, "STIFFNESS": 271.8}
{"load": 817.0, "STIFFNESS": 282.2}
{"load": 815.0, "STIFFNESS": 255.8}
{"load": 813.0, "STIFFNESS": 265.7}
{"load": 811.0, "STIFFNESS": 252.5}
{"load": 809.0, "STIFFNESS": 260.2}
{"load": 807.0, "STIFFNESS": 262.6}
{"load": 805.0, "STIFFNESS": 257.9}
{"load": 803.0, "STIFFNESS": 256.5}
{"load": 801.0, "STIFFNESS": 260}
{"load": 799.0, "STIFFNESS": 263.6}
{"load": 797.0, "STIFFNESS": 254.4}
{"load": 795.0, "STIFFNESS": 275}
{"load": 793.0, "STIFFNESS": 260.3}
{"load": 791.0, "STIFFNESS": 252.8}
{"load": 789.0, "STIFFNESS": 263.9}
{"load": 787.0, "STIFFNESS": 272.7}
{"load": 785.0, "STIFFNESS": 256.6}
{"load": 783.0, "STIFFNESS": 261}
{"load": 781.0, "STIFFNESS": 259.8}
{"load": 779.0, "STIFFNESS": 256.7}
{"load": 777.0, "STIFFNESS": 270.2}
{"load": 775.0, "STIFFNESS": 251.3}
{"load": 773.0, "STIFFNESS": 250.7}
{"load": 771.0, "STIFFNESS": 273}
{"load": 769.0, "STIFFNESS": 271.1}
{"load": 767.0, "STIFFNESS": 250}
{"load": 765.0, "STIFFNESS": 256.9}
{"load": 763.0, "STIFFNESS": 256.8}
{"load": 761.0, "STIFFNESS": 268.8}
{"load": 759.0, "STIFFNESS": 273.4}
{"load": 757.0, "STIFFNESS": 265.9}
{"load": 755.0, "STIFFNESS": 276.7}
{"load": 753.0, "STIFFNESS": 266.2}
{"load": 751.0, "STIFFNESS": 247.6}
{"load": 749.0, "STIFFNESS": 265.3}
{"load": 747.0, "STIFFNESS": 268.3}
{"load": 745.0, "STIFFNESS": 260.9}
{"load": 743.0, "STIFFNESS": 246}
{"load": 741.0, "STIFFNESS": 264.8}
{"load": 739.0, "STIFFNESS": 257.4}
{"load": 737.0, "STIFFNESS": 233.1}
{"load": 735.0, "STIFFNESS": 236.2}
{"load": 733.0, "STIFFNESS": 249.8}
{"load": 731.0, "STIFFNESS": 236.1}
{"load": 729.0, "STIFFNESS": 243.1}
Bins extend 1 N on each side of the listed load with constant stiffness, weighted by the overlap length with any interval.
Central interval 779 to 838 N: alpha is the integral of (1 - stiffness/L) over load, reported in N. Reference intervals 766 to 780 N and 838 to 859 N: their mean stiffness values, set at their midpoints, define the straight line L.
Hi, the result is 4.0 N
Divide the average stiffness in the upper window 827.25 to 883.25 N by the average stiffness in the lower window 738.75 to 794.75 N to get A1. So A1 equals 1.27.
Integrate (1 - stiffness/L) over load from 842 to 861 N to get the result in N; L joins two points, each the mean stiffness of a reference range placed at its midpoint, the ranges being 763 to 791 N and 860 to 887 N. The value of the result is -1.3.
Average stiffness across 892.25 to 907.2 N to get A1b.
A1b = 313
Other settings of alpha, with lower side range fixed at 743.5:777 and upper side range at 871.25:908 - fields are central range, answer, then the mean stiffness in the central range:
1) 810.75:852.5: -2.85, 313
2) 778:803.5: 1.33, 261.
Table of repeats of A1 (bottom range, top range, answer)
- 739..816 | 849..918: 1.17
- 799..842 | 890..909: 1.06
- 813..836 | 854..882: 1.12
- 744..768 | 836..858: 1.29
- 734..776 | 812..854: 1.22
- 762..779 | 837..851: 1.34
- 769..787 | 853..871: 1.27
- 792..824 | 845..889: 1.24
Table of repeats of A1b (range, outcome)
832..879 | 335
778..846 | 286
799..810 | 260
